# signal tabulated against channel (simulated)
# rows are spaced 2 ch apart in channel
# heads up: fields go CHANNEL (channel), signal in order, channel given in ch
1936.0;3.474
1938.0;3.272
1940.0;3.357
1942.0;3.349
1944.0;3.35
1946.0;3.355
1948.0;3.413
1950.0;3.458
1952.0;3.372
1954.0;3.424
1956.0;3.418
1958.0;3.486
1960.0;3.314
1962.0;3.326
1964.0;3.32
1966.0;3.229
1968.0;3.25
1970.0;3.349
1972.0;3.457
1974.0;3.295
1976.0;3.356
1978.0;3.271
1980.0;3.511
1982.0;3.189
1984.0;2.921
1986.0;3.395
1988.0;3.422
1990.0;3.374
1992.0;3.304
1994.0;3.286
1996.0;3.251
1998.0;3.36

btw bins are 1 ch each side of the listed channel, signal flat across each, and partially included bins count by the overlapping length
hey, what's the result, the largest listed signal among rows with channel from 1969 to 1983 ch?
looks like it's 3.511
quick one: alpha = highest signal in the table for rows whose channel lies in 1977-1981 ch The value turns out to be 3.511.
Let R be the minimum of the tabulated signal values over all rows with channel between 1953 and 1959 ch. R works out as 3.418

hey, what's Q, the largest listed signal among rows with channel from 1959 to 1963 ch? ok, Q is 3.326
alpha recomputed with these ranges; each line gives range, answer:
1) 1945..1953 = 3.458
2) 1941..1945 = 3.35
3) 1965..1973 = 3.457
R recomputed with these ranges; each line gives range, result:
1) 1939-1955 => 3.349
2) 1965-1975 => 3.229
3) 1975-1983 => 3.189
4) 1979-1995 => 2.921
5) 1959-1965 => 3.314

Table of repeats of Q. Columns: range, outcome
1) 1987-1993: 3.422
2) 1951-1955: 3.424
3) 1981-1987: 3.395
